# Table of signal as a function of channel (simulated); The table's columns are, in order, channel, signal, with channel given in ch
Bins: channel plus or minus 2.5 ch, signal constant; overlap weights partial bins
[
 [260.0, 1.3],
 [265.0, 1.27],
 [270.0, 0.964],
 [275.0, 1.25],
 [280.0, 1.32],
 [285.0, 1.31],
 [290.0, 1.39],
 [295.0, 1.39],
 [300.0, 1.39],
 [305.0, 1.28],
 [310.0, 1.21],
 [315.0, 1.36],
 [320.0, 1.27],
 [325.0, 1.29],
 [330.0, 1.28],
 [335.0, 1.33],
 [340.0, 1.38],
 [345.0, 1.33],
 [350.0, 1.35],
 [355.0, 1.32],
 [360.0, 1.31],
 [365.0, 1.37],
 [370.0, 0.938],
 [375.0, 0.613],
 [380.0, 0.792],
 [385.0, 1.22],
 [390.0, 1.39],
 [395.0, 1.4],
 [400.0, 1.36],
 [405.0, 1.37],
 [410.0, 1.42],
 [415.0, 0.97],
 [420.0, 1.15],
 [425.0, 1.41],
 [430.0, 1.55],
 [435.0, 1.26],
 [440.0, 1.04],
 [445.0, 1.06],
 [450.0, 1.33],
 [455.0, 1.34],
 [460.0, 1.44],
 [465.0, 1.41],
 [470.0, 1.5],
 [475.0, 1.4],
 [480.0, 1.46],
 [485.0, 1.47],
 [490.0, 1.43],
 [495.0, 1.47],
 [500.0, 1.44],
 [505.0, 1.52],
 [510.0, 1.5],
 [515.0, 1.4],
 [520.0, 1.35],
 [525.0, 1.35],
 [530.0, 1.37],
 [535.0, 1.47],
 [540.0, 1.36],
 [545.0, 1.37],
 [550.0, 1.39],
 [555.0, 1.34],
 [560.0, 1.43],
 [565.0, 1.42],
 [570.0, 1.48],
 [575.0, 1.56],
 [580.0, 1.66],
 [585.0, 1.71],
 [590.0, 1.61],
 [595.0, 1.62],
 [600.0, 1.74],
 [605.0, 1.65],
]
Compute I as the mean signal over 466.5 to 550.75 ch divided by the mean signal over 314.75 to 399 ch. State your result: 1.16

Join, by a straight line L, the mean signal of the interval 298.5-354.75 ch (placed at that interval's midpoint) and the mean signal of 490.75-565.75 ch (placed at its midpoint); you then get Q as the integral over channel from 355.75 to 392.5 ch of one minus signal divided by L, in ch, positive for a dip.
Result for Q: 6.5 ch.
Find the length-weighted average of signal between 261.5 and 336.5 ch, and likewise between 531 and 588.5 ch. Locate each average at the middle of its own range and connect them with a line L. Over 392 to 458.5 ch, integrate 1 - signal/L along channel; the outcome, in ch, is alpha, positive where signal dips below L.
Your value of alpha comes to 4.39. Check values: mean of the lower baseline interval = 1.29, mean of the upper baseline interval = 1.47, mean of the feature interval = 1.28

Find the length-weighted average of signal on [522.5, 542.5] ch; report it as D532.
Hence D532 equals 1.39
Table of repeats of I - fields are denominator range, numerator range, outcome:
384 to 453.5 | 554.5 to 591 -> 1.19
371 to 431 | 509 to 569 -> 1.16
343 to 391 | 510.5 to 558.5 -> 1.20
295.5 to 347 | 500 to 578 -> 1.08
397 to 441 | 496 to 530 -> 1.10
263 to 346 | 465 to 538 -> 1.11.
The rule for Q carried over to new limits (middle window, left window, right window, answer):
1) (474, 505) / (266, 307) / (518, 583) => -1.3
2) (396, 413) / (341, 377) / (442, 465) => -1.8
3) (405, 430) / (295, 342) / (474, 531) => 1.7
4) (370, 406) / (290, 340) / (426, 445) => 4.1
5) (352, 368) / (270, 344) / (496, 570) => 0.1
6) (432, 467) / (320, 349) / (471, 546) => 3.0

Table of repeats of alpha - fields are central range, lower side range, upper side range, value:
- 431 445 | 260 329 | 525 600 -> 2.18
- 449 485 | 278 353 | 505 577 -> -0.84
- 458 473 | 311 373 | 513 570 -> -1.09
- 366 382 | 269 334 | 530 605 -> 6.11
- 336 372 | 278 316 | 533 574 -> 1.50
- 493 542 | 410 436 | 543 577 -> -1.49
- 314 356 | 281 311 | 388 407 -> 0.92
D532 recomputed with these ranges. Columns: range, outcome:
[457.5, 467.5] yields 1.43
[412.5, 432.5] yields 1.27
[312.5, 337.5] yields 1.31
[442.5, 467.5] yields 1.32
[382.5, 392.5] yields 1.3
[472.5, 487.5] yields 1.44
